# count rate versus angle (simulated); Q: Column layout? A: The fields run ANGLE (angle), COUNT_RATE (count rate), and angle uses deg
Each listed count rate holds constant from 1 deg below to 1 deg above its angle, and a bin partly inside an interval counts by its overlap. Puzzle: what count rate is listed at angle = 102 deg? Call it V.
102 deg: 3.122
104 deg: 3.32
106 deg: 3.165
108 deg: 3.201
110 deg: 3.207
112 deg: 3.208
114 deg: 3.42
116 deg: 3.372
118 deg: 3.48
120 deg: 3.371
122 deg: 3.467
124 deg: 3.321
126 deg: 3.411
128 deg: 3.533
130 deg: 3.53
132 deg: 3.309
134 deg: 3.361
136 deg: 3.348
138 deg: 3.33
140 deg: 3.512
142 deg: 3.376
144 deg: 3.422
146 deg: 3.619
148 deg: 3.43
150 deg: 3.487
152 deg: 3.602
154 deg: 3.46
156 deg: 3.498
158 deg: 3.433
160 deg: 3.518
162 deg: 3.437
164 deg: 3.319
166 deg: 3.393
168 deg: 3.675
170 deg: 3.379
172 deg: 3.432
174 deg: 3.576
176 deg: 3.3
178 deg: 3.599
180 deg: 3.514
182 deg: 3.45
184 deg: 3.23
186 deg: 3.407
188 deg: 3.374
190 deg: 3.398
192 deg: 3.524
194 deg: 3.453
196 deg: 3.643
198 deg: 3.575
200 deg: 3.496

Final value 3.122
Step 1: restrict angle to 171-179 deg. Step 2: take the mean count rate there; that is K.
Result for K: 3.48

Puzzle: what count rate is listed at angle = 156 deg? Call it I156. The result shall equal 3.498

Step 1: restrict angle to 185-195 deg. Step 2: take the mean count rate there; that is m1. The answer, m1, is 3.43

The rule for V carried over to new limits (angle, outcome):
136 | 3.348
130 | 3.53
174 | 3.576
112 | 3.208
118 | 3.48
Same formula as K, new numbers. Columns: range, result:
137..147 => 3.45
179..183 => 3.48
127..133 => 3.46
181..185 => 3.34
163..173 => 3.44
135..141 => 3.4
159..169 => 3.47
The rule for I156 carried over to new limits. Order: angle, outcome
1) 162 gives 3.437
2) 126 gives 3.411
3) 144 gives 3.422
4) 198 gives 3.575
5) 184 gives 3.23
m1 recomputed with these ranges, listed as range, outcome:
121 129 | 3.43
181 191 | 3.37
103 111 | 3.22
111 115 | 3.31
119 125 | 3.39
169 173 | 3.41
